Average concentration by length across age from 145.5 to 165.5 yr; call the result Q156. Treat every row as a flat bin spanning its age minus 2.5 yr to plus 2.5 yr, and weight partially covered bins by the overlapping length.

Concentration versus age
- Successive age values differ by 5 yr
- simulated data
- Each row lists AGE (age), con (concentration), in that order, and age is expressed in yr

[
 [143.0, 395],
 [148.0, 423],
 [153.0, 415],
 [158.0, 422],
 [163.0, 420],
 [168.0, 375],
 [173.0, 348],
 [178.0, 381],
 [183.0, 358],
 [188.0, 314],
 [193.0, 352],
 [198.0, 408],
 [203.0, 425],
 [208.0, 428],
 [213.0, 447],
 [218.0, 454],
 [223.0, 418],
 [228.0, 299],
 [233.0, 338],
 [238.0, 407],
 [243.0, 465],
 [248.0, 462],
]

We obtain 420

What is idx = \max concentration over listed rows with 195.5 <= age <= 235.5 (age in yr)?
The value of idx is 454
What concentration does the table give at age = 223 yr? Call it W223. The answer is 418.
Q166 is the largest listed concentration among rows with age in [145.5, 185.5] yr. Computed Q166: 423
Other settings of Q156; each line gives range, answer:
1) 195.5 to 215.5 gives 427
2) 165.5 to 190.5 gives 355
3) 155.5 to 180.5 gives 389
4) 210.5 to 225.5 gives 440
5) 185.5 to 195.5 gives 333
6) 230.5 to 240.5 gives 372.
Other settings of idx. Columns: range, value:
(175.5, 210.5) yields 428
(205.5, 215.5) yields 447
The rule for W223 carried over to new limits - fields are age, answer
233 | 338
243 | 465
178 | 381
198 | 408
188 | 314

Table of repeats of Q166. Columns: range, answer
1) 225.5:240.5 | 407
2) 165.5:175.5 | 375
